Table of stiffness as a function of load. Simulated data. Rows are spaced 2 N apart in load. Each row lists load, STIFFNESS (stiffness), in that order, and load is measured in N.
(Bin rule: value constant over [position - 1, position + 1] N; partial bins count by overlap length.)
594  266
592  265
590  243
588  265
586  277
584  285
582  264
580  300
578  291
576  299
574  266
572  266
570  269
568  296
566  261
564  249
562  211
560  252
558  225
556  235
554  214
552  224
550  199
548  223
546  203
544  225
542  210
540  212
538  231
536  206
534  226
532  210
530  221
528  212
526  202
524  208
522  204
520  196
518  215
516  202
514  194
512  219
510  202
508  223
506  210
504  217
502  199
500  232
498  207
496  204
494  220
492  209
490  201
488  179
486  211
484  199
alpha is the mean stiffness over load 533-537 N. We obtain 216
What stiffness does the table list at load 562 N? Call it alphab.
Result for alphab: 211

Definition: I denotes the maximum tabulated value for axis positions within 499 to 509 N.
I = 232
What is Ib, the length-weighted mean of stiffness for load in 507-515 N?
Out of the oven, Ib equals 210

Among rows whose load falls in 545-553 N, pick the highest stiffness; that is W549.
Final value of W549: 224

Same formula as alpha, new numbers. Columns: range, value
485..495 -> 204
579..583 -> 282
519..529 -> 204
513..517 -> 198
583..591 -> 268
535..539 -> 218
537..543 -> 218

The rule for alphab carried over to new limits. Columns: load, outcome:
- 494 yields 220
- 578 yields 291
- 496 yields 204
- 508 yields 223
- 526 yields 202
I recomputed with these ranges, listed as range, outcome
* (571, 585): 300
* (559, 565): 252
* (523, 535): 226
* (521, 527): 208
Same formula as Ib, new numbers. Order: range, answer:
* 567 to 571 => 282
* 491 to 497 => 211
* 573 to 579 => 285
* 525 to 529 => 207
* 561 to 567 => 240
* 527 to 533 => 214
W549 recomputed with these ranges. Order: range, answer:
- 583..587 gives 285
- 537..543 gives 231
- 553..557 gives 235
